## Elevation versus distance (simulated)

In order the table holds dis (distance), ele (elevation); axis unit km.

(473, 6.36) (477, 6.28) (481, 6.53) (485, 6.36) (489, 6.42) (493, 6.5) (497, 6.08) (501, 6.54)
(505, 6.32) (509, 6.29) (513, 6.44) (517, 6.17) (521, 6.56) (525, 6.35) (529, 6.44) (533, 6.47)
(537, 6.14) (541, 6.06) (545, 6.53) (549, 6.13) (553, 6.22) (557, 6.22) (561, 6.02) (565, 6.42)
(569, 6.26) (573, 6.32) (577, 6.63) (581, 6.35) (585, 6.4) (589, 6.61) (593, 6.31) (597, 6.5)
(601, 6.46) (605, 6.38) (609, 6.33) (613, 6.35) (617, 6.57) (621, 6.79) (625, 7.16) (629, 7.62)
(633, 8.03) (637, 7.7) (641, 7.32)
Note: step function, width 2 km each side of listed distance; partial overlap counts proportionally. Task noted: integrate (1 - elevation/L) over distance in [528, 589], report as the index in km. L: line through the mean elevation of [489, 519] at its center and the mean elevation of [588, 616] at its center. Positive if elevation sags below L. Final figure 0.7 km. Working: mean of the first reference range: 6.34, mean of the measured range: 6.32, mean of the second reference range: 6.42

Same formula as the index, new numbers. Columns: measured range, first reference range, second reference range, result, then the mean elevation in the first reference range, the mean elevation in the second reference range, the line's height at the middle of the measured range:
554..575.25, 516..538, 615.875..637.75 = 1.5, 6.37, 7.32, 6.73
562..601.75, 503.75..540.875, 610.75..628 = 1.1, 6.34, 6.76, 6.6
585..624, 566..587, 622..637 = 2.9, 6.39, 7.56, 7.01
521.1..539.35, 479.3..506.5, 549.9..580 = -0.1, 6.39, 6.29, 6.34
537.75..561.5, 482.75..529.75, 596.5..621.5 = 0.8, 6.37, 6.46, 6.41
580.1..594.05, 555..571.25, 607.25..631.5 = 0.1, 6.23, 6.83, 6.49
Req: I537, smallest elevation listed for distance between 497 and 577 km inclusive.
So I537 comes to 6.02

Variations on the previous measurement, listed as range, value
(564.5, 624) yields 6.26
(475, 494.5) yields 6.28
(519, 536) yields 6.35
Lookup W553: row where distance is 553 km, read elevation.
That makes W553 6.22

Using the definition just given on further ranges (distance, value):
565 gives 6.42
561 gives 6.02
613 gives 6.35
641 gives 7.32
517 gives 6.17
